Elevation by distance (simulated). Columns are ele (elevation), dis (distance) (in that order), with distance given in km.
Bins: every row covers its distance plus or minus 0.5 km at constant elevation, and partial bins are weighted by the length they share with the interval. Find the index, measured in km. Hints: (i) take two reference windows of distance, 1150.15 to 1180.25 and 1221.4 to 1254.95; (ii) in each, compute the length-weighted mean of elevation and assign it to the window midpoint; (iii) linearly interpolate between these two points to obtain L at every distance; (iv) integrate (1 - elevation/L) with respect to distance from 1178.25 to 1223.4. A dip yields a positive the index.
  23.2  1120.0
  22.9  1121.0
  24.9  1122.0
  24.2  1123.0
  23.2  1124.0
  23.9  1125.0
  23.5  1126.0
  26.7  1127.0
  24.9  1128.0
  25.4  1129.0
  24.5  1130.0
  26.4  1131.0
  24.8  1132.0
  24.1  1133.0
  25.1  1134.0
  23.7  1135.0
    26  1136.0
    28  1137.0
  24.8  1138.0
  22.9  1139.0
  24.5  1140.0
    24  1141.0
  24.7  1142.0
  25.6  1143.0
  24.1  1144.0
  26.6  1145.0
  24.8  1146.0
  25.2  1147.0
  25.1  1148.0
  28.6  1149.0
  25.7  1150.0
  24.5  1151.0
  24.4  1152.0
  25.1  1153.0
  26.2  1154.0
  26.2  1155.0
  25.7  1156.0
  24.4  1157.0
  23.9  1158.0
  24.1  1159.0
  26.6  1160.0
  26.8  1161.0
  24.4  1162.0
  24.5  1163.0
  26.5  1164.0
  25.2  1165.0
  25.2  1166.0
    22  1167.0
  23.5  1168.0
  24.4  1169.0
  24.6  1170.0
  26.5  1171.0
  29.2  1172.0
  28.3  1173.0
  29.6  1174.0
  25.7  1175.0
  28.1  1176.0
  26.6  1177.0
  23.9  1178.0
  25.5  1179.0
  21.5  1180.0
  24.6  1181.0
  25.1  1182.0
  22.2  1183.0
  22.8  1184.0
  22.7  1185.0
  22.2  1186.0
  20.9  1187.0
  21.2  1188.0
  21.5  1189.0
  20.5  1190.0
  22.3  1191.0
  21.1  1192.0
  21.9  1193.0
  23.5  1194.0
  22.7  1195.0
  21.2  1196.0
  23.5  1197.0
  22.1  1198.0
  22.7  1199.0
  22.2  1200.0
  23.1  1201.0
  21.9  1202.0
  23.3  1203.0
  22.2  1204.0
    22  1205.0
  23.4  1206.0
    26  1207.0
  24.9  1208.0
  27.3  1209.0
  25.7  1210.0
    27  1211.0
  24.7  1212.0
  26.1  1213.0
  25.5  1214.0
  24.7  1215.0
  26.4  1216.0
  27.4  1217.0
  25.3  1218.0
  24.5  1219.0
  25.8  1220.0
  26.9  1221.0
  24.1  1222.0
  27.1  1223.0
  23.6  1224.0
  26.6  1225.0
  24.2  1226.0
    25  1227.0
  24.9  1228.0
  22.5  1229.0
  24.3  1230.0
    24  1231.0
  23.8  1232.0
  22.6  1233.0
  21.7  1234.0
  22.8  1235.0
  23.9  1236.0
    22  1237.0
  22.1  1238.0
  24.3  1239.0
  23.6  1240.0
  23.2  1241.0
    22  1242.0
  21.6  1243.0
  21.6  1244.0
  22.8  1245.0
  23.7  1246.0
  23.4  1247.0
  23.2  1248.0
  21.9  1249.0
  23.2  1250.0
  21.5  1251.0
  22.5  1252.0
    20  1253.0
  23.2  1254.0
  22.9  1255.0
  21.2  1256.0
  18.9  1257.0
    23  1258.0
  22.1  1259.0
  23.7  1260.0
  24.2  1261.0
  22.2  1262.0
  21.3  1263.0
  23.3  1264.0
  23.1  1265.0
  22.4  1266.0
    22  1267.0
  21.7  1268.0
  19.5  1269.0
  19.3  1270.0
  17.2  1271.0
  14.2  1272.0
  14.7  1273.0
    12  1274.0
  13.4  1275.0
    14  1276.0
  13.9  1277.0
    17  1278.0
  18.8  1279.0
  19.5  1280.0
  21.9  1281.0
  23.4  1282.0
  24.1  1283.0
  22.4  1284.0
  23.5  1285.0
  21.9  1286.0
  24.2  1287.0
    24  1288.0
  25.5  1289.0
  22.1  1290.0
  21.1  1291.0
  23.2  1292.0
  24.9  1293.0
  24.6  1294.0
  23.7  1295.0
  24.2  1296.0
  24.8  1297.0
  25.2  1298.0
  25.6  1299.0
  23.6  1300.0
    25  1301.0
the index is 1.12 km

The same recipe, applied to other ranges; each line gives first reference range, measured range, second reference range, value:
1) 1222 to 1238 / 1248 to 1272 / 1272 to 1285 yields -1.64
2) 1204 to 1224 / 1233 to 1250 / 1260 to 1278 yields -0.51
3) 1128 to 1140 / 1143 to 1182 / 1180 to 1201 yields -2.97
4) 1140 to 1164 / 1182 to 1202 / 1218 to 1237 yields 2.08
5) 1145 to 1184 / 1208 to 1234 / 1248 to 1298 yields -2.14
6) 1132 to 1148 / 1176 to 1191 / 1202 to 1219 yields 1.13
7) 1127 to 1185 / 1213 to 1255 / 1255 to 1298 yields -2.26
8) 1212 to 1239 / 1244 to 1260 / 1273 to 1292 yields 0.15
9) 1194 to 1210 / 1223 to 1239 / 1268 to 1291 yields -1.35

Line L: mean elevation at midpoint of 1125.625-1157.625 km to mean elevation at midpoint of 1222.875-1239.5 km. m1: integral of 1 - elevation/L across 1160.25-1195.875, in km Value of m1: 0.6 km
